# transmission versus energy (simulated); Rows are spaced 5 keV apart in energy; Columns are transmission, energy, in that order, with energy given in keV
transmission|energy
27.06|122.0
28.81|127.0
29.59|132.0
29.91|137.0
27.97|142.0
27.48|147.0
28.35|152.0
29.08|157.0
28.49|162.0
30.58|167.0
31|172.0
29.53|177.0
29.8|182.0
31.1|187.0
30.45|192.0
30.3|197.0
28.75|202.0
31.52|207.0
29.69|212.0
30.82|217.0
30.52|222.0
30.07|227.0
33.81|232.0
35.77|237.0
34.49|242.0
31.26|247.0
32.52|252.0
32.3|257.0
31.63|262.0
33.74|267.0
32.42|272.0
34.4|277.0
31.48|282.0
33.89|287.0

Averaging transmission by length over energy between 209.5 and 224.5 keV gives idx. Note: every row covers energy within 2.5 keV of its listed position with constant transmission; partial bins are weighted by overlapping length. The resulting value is 30.3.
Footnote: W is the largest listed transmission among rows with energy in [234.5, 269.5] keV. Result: 35.77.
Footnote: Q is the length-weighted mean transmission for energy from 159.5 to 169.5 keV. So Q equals 29.5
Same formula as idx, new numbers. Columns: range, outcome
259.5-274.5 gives 32.6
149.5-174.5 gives 29.5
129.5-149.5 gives 28.7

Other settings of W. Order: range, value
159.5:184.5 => 31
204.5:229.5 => 31.52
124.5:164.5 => 29.91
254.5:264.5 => 32.3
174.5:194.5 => 31.1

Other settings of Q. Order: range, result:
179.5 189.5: 30.4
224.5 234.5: 31.9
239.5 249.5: 32.9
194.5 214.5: 30.1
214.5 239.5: 32.2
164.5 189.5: 30.4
